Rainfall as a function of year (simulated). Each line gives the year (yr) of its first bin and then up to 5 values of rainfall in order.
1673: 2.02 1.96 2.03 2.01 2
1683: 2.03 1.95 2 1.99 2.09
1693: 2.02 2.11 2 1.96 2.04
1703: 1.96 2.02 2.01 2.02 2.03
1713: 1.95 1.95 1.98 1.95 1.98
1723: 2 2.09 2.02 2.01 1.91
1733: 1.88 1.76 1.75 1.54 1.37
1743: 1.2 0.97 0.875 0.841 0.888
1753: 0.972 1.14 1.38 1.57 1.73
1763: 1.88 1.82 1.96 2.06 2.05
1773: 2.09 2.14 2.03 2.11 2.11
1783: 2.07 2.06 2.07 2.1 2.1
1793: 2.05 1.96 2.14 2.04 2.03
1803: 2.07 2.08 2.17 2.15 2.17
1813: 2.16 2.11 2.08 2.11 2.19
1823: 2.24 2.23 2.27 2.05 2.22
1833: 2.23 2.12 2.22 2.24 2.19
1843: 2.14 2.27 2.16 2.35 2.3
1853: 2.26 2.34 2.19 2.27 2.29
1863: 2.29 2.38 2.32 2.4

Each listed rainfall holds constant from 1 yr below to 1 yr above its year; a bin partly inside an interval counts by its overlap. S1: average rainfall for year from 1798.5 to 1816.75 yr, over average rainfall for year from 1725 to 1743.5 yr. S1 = 1.21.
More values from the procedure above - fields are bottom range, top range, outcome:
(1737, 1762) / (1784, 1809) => 1.69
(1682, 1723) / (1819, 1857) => 1.11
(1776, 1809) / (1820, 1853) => 1.07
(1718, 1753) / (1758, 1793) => 1.27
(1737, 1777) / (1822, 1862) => 1.47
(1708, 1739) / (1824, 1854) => 1.14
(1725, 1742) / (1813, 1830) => 1.20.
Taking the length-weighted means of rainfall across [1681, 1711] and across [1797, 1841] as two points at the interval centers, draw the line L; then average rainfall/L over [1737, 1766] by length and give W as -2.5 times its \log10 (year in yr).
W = 0.50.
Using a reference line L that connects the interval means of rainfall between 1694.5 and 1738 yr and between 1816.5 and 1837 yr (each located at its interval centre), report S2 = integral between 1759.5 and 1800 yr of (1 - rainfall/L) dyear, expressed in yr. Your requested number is 1.3 yr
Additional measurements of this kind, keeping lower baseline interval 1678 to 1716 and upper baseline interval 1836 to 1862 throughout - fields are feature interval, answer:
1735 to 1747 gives 4.1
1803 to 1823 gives 0.5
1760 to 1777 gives 1.2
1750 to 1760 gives 4.3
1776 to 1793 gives 0.5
